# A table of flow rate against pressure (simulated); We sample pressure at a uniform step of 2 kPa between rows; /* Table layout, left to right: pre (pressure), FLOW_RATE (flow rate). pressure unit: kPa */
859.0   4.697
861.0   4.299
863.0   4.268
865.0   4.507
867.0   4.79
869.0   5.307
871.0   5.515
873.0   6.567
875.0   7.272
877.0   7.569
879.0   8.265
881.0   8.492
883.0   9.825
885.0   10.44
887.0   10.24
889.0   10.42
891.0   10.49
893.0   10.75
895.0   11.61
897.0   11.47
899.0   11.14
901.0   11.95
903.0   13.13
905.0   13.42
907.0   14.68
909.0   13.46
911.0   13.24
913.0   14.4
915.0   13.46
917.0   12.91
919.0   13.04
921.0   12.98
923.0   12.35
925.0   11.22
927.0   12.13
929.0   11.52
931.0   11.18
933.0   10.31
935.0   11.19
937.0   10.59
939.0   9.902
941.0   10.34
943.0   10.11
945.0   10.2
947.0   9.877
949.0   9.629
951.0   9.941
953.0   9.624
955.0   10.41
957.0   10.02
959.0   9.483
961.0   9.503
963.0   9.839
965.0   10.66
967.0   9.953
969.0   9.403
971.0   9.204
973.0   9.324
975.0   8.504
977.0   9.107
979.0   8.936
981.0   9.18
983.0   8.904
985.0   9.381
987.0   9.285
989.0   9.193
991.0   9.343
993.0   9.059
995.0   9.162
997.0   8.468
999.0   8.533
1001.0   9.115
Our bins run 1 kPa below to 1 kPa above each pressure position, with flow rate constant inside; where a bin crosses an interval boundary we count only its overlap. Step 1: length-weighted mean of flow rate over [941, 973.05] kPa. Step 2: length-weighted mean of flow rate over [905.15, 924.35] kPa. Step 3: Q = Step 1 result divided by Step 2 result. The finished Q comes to 0.74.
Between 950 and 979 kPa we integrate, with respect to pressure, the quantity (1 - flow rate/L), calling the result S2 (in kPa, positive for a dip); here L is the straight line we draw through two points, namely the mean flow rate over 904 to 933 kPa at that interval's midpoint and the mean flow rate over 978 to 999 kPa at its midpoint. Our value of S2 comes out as 2.0 kPa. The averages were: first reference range 12.8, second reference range 9.06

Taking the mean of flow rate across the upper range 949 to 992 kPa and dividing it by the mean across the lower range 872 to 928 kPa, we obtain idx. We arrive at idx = 0.84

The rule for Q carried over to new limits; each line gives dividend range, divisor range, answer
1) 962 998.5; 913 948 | 0.81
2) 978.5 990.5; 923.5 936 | 0.81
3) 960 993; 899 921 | 0.71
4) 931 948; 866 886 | 1.40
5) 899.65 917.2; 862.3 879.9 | 2.22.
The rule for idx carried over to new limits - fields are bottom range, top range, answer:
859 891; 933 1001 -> 1.33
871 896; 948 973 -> 1.07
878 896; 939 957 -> 1.00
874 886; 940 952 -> 1.16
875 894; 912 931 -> 1.33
